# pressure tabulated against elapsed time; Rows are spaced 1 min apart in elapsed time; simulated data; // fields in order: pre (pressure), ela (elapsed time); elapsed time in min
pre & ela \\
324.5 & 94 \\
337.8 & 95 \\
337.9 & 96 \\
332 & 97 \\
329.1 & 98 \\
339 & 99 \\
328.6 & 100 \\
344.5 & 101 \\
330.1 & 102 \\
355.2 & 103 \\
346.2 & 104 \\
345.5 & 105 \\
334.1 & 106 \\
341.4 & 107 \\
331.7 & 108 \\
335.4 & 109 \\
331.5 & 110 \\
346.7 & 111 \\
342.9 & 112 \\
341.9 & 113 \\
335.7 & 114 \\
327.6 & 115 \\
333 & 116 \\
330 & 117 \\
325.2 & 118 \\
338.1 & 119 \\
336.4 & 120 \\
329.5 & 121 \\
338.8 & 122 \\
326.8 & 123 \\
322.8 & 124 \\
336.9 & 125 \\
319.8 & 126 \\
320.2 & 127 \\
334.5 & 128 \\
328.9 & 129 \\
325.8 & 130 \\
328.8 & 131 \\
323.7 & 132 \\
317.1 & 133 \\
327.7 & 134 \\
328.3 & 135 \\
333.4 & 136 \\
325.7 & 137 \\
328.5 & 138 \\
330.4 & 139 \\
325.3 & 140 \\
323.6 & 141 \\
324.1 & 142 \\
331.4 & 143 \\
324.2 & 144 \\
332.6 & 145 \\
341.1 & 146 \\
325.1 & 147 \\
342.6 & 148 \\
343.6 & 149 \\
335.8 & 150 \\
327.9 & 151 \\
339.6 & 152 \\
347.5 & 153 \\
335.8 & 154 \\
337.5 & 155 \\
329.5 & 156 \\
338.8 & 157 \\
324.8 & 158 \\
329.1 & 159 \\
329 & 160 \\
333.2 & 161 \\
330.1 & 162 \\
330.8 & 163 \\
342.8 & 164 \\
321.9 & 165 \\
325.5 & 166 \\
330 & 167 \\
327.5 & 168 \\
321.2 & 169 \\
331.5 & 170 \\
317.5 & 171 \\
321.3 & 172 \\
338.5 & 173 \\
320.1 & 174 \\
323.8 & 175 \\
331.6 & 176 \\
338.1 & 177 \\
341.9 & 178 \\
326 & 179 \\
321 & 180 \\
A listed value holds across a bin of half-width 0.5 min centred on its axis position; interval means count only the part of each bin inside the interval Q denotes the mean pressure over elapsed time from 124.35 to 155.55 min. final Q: 331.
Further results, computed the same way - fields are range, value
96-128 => 335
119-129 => 330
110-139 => 331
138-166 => 332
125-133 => 326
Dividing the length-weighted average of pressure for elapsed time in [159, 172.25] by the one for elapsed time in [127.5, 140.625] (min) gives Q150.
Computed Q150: 1.00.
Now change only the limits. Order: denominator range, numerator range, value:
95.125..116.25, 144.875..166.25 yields 0.99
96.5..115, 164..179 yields 0.97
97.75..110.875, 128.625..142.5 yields 0.97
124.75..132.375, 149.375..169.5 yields 1.02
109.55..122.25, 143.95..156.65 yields 1.00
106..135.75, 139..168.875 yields 1.00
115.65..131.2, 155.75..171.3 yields 1.00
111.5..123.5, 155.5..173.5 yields 0.99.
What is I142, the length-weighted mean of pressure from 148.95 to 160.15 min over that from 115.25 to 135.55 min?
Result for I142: 1.0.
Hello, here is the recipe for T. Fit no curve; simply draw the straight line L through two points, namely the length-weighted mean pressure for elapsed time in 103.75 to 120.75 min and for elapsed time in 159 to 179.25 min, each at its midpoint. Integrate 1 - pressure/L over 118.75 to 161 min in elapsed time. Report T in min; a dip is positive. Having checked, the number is 0.3 min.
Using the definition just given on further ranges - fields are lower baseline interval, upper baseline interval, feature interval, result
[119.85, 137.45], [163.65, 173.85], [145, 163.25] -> -0.4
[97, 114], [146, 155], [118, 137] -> 0.5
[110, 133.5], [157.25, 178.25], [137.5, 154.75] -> -0.2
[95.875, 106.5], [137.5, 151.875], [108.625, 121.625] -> 0.0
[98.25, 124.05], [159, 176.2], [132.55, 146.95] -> 0.2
